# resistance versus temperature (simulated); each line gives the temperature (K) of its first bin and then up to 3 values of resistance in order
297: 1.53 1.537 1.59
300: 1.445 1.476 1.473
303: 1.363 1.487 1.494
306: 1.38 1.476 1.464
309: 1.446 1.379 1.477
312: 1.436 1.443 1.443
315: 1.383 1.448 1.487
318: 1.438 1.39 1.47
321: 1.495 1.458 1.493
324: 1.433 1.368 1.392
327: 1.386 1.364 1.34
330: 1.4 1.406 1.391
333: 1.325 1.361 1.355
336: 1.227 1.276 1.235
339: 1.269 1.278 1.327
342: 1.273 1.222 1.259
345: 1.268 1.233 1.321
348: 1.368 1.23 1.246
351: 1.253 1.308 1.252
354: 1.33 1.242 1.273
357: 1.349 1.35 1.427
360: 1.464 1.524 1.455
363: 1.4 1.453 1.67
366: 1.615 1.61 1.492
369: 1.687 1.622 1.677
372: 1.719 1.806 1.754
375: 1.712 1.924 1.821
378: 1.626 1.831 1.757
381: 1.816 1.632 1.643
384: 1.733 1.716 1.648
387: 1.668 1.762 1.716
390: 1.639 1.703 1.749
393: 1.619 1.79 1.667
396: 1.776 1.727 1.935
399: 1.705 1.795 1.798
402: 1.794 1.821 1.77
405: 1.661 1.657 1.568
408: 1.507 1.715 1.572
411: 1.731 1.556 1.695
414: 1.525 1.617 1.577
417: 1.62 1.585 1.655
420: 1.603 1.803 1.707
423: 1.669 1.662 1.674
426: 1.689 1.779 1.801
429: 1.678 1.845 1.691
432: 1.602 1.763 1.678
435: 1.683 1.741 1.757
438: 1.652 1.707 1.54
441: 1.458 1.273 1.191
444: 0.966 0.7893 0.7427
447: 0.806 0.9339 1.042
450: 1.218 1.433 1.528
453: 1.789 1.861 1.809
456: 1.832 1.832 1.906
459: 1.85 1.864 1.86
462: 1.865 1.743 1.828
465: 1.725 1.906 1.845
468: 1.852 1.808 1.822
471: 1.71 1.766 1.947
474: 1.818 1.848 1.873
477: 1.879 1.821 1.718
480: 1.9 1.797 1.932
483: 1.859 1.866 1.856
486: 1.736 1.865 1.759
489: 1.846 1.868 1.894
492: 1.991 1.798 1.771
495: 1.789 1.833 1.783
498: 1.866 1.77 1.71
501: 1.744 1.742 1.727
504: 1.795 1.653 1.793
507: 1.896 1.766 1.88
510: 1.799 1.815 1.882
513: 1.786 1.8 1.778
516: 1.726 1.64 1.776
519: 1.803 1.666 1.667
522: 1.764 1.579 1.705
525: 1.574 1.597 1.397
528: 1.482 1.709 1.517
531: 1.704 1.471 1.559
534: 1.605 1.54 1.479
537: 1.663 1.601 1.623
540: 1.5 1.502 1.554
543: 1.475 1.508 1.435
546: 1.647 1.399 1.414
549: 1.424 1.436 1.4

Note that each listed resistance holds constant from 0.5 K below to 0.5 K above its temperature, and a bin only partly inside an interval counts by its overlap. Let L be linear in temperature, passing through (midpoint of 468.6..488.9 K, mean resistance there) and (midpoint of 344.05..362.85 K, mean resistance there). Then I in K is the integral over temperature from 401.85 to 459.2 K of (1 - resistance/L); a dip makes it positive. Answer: 1.9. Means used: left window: 1.33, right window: 1.83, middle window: 1.58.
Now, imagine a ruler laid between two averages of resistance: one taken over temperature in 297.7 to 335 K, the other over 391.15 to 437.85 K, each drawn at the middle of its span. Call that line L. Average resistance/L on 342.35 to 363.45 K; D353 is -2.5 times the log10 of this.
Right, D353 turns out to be 0.16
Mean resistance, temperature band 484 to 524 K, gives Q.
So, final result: 1.78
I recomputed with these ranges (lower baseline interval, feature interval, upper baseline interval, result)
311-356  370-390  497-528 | -3.9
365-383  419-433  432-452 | -2.7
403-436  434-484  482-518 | 2.8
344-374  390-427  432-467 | -4.6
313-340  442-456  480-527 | 3.4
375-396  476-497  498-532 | -1.5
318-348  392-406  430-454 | -3.7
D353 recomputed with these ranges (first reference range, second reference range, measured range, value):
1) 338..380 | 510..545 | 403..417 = -0.083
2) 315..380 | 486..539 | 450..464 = -0.088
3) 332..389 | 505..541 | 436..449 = 0.255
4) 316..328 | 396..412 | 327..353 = 0.150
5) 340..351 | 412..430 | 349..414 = -0.111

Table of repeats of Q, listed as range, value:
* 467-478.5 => 1.83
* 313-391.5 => 1.48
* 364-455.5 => 1.62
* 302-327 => 1.44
